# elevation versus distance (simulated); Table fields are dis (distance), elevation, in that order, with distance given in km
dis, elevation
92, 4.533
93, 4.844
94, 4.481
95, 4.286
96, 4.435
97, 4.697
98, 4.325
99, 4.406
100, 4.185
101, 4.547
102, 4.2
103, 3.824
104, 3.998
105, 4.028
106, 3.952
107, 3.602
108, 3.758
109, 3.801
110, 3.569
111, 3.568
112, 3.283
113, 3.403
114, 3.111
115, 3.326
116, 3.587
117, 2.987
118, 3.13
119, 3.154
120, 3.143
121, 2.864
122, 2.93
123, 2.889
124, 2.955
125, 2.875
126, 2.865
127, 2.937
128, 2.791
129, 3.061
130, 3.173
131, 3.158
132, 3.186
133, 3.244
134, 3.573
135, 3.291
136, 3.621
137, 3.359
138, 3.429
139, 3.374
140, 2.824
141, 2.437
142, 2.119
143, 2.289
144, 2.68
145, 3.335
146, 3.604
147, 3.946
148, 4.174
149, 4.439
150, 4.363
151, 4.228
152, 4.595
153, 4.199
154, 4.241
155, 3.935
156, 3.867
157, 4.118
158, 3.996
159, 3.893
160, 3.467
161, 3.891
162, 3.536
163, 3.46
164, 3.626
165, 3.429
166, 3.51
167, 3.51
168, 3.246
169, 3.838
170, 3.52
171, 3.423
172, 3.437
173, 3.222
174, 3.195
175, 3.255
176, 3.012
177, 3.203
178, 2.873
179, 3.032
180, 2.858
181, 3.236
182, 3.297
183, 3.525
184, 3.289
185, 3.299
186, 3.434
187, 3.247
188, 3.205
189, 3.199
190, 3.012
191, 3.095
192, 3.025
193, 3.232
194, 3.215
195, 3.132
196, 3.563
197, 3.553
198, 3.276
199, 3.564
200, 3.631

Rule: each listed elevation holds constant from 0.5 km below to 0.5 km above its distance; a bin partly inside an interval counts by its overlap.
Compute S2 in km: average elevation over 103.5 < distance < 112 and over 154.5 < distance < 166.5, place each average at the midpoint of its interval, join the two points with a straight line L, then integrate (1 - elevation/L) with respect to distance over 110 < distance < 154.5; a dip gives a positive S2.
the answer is 5.1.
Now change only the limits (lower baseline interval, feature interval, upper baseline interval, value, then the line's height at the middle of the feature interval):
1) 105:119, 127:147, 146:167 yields 3.4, 3.73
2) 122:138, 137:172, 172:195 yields -4.9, 3.16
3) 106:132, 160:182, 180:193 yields -0.9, 3.22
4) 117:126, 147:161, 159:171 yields -2.8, 3.41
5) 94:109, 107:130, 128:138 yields 3.1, 3.68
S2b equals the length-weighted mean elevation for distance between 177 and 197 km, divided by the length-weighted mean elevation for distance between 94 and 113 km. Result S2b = 0.80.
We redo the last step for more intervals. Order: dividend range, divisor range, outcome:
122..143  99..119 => 0.82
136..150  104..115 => 0.91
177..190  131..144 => 1.05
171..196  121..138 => 1.03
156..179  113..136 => 1.12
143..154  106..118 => 1.12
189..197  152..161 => 0.80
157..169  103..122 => 1.05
